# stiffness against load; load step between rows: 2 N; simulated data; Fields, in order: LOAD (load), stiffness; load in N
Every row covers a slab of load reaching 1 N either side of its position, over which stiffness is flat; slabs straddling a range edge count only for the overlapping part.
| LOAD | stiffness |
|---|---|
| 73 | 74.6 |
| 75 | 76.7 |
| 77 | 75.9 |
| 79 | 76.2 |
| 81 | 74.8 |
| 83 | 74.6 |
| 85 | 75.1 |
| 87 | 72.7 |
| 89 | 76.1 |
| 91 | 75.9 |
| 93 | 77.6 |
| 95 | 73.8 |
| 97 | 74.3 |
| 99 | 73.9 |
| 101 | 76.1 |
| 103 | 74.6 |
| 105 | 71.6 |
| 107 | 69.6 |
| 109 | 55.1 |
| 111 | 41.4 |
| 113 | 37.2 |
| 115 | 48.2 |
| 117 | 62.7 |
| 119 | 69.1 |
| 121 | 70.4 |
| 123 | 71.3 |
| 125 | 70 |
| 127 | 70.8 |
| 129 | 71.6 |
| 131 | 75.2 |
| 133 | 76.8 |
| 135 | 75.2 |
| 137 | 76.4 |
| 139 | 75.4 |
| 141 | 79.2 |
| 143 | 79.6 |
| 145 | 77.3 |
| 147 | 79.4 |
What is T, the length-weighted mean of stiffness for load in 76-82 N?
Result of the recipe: 75.6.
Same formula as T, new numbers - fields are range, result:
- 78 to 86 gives 75.2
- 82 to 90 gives 74.6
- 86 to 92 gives 74.9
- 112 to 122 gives 57.5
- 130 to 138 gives 75.9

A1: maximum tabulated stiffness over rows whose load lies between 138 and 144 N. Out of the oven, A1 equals 79.6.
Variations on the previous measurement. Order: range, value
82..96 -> 77.6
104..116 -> 71.6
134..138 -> 76.4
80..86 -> 75.1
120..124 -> 71.3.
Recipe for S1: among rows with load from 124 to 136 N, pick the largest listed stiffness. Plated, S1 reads 76.8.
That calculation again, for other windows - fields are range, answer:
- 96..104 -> 76.1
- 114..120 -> 69.1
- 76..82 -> 76.2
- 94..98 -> 74.3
